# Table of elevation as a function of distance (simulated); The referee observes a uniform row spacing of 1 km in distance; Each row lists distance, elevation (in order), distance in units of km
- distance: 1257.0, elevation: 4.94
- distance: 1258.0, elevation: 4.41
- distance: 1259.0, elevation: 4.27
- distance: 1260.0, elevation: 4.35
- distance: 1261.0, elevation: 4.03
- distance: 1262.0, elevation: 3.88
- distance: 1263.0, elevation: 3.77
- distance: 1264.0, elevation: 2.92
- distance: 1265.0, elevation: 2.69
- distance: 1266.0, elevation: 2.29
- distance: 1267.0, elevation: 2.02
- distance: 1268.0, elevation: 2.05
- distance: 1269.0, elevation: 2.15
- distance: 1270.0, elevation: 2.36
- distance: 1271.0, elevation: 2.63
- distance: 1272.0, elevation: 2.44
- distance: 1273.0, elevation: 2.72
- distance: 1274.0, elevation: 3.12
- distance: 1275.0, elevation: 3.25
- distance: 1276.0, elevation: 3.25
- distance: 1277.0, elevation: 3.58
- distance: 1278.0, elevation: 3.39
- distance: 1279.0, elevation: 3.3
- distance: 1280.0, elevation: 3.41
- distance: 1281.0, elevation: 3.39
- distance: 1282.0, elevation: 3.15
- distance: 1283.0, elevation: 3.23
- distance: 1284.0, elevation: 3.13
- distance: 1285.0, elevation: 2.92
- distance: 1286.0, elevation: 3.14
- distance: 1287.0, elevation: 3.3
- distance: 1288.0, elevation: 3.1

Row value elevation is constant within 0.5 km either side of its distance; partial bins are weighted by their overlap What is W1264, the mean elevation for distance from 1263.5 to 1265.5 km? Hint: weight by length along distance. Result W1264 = 2.8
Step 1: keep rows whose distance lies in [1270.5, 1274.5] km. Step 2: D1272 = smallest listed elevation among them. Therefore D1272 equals 2.44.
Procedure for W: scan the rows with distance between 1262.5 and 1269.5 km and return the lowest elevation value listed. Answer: 2.02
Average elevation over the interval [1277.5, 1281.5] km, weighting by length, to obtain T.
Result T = 3.37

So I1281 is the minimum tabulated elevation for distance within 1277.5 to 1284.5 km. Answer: 3.13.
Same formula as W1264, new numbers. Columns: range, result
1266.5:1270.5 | 2.15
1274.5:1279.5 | 3.35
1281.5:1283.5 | 3.19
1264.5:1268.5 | 2.26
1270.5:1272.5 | 2.54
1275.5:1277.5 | 3.42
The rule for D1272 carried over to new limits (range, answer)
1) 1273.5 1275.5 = 3.12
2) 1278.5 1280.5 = 3.3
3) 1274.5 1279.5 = 3.25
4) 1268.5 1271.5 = 2.15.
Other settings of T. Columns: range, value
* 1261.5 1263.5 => 3.83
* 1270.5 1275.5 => 2.83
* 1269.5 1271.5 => 2.5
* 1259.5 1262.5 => 4.09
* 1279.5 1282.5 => 3.32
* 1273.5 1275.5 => 3.19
